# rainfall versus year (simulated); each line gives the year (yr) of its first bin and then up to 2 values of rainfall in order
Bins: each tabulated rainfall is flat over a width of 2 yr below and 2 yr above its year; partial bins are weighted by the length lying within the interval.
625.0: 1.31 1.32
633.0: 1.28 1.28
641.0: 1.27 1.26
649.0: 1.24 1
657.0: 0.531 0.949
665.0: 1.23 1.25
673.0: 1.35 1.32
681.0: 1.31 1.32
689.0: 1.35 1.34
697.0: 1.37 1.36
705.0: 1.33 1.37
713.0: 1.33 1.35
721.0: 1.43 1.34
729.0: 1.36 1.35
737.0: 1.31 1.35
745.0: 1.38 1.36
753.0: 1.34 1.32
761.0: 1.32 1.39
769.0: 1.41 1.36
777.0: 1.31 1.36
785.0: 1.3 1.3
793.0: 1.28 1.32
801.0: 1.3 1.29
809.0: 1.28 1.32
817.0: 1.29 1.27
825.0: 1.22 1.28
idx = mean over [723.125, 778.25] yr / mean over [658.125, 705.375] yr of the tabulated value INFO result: 1.06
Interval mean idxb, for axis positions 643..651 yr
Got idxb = 1.25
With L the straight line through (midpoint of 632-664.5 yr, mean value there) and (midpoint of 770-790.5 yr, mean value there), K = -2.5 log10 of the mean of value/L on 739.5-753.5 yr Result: -0.07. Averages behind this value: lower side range 1.1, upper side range 1.33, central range 1.36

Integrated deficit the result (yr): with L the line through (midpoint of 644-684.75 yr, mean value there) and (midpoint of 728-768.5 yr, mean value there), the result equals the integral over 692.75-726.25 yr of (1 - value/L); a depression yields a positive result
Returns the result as -2.73 yr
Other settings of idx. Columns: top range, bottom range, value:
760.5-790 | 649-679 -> 1.22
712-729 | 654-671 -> 1.38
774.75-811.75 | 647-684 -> 1.15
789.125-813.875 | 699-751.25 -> 0.96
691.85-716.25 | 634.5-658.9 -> 1.22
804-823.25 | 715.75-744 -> 0.95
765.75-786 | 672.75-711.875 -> 1.01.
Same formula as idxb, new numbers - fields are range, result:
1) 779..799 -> 1.31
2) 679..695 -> 1.33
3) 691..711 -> 1.35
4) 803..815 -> 1.3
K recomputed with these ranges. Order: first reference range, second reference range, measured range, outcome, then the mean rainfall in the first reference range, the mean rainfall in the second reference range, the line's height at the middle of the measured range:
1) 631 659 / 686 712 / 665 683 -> -0.05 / 1.12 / 1.35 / 1.25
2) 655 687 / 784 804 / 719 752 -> -0.11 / 1.16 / 1.3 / 1.23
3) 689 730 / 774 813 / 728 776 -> -0.02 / 1.36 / 1.31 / 1.33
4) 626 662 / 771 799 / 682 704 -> -0.12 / 1.14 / 1.32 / 1.2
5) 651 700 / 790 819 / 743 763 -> -0.07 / 1.2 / 1.3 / 1.26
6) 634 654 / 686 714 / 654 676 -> 0.19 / 1.22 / 1.35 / 1.27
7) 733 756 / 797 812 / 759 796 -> -0.01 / 1.35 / 1.3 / 1.32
